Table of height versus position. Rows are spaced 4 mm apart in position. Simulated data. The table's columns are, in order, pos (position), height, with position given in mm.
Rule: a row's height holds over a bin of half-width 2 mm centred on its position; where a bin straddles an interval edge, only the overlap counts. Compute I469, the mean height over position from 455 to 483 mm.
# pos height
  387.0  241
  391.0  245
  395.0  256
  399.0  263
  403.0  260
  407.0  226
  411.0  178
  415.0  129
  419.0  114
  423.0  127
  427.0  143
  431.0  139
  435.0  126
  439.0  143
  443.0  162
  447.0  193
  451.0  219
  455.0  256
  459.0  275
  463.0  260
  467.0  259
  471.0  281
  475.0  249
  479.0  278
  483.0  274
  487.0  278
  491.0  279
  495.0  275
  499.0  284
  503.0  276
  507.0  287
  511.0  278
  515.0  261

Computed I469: 267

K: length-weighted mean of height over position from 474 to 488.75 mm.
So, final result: 271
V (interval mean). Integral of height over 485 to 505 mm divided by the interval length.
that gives 278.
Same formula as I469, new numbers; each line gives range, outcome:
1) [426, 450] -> 154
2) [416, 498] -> 216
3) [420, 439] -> 134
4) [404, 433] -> 155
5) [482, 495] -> 277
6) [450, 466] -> 255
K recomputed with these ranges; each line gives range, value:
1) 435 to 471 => 219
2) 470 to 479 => 266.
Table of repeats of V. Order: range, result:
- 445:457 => 223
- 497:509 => 282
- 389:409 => 250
